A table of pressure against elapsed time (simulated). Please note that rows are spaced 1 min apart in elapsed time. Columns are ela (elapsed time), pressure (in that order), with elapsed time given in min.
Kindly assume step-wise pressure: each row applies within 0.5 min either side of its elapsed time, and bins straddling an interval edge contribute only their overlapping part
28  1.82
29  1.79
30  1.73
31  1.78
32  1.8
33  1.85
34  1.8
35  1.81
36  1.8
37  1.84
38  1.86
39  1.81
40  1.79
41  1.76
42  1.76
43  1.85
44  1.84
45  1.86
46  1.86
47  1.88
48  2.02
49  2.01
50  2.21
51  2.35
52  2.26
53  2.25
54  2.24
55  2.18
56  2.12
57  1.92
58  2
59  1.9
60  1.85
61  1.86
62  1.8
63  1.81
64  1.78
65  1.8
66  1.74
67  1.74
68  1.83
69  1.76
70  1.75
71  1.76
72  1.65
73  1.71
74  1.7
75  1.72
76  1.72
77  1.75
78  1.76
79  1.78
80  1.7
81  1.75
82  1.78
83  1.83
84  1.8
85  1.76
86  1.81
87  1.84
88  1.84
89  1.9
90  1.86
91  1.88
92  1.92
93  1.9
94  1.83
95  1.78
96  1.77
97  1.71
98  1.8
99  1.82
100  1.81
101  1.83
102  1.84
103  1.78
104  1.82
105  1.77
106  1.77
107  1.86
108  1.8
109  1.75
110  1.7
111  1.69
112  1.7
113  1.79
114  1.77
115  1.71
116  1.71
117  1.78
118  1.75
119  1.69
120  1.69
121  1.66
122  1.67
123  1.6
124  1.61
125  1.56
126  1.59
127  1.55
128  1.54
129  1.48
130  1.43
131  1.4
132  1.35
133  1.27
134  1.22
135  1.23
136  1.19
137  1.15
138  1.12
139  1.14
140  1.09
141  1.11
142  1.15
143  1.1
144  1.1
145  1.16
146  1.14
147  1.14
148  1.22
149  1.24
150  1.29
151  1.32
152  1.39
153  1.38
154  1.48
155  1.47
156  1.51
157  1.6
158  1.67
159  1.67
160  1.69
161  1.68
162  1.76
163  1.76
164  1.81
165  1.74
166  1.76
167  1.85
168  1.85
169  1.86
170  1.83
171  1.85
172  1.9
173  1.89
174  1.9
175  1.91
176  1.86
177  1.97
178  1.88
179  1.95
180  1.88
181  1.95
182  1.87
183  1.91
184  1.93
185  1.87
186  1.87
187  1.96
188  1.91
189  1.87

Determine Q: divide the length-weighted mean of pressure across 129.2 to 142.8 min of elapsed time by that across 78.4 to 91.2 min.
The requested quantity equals 0.7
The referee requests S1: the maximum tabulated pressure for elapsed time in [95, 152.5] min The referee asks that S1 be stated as 1.86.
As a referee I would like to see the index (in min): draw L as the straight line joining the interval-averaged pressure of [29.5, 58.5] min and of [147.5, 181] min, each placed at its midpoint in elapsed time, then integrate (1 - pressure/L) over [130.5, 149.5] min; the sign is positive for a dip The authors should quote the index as 6.1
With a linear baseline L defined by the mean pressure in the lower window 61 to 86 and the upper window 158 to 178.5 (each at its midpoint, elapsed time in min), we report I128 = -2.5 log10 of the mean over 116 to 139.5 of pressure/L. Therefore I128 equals 0.22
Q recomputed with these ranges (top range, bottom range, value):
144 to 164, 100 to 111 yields 0.81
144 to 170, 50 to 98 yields 0.83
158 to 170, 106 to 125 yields 1.03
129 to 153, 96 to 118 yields 0.69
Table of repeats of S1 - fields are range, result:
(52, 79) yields 2.26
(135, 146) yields 1.23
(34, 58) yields 2.35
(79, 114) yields 1.92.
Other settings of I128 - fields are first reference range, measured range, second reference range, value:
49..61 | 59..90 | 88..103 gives 0.110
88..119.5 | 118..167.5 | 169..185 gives 0.270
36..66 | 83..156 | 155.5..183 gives 0.191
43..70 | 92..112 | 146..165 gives -0.029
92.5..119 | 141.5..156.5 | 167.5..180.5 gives 0.405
